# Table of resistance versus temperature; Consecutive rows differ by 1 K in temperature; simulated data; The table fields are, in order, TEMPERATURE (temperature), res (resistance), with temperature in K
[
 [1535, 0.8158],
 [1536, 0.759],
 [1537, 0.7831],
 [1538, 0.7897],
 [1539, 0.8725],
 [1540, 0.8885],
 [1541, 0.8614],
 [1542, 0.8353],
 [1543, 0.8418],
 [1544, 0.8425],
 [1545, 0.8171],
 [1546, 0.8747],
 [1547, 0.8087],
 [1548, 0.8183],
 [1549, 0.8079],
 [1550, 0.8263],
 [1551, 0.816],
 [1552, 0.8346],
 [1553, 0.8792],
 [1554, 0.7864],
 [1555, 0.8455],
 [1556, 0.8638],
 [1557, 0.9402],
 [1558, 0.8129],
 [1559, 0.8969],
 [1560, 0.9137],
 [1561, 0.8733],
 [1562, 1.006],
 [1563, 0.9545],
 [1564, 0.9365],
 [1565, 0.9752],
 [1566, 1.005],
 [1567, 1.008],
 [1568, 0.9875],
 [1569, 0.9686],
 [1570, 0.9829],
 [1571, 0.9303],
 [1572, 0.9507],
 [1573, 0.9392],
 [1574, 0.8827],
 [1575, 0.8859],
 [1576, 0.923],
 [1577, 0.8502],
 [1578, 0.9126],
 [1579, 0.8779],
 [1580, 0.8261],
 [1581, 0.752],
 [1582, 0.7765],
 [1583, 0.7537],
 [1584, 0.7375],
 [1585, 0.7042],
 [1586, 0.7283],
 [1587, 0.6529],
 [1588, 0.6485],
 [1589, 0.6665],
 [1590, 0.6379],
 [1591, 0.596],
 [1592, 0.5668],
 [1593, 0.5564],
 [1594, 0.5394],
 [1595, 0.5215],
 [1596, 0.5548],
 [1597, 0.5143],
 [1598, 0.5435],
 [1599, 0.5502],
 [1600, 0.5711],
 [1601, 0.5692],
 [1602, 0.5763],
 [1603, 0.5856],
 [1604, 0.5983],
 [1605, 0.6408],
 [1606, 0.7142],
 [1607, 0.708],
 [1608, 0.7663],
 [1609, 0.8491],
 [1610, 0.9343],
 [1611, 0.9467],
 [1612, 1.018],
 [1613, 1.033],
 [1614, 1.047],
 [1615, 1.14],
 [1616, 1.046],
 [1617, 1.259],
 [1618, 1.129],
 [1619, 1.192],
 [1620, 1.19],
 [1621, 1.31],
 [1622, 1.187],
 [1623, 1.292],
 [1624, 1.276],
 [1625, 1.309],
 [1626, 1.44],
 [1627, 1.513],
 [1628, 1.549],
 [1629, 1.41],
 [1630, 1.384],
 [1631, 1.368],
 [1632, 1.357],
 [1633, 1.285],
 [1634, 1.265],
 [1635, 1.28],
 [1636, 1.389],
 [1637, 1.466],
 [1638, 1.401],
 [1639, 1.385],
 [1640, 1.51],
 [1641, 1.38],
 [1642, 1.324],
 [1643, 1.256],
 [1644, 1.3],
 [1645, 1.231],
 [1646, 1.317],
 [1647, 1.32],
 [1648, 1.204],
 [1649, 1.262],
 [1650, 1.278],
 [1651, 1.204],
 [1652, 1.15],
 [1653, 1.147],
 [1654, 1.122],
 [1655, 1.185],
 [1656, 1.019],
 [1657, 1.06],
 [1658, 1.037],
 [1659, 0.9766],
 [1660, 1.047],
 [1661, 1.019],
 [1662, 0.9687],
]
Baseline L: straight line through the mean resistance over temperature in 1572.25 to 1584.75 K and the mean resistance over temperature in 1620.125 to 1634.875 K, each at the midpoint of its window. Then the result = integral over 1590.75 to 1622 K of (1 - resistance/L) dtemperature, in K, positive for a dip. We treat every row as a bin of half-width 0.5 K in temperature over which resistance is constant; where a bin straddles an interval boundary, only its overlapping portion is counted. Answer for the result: 9.3 K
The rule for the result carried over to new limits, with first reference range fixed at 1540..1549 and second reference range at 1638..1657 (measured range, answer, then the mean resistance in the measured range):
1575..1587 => 2.2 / 0.801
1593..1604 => 5.2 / 0.555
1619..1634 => -2.2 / 1.34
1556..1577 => -0.2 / 0.935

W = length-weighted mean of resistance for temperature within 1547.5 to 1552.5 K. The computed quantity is 0.821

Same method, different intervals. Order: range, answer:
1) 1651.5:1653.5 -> 1.15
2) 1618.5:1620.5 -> 1.19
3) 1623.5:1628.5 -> 1.42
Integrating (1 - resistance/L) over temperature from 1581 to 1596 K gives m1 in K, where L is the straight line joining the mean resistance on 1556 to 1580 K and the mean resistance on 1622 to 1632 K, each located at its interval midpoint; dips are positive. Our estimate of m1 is 6.0 K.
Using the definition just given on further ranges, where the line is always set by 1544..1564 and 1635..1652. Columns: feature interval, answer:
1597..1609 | 5.3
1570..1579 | 0.5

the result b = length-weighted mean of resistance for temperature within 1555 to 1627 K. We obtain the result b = 0.87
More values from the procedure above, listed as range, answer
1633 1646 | 1.35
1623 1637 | 1.37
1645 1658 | 1.18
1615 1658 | 1.28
